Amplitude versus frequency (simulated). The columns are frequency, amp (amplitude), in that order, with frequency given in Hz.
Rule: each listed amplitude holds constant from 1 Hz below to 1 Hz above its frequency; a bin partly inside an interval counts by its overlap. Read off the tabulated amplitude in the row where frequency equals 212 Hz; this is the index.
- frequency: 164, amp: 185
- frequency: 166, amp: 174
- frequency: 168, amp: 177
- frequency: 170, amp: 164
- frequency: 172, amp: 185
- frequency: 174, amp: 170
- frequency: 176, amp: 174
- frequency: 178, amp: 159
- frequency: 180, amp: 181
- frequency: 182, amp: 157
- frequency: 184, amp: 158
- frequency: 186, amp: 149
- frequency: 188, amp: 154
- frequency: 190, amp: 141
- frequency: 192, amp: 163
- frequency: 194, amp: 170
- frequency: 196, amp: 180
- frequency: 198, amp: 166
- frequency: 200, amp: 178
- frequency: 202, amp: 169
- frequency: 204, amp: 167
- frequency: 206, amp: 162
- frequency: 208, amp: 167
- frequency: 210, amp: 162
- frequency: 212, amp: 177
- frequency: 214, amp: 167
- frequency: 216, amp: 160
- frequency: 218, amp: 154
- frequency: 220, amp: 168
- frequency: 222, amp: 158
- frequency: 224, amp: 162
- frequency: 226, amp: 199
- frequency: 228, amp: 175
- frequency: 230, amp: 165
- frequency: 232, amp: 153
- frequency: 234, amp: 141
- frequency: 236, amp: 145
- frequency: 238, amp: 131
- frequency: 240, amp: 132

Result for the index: 177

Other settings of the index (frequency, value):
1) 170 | 164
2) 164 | 185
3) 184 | 158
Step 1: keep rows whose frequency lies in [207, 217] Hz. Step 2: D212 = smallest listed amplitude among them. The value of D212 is 160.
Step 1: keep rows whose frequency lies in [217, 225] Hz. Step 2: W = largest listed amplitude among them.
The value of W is 168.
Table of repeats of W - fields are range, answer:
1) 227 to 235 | 175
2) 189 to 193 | 163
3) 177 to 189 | 181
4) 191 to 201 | 180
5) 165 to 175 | 185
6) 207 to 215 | 177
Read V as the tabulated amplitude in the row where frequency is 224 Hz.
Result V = 162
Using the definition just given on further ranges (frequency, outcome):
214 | 167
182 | 157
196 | 180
